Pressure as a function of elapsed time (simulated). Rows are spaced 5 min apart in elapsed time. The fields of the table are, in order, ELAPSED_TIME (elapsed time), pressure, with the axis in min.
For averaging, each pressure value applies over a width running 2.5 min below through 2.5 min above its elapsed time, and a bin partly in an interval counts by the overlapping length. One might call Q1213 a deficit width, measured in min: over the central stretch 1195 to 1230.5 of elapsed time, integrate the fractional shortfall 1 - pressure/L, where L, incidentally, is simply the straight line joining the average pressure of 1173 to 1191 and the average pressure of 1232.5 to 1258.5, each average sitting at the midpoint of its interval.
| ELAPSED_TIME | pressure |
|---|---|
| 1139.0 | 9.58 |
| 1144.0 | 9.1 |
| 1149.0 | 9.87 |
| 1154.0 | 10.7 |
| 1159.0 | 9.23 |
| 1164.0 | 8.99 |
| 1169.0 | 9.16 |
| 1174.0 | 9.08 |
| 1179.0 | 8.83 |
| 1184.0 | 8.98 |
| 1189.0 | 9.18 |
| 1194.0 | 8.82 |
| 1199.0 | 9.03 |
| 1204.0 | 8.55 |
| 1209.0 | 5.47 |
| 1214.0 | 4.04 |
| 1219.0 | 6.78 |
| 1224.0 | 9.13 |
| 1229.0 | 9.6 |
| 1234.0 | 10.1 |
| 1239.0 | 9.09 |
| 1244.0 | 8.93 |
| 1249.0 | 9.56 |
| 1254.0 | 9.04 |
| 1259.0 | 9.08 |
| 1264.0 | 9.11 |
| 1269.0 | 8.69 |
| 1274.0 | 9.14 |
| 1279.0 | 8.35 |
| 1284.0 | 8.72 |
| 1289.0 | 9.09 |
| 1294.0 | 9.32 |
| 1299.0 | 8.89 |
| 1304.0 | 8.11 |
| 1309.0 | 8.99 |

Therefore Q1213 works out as 6.4 min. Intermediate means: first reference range 9.01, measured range 7.51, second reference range 9.29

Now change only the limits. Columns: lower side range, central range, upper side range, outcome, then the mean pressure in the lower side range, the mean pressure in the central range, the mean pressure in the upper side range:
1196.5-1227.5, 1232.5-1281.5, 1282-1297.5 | -4.90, 7.25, 9.09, 9.04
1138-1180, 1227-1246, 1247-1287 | -0.74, 9.41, 9.44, 8.96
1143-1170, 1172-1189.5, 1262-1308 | 0.77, 9.55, 9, 8.83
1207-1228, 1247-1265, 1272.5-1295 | -2.87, 6.61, 9.19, 8.89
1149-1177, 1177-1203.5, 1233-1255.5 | 1.32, 9.46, 8.94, 9.31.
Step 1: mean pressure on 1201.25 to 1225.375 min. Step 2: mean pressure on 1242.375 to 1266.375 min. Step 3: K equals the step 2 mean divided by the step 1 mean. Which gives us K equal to 1.36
